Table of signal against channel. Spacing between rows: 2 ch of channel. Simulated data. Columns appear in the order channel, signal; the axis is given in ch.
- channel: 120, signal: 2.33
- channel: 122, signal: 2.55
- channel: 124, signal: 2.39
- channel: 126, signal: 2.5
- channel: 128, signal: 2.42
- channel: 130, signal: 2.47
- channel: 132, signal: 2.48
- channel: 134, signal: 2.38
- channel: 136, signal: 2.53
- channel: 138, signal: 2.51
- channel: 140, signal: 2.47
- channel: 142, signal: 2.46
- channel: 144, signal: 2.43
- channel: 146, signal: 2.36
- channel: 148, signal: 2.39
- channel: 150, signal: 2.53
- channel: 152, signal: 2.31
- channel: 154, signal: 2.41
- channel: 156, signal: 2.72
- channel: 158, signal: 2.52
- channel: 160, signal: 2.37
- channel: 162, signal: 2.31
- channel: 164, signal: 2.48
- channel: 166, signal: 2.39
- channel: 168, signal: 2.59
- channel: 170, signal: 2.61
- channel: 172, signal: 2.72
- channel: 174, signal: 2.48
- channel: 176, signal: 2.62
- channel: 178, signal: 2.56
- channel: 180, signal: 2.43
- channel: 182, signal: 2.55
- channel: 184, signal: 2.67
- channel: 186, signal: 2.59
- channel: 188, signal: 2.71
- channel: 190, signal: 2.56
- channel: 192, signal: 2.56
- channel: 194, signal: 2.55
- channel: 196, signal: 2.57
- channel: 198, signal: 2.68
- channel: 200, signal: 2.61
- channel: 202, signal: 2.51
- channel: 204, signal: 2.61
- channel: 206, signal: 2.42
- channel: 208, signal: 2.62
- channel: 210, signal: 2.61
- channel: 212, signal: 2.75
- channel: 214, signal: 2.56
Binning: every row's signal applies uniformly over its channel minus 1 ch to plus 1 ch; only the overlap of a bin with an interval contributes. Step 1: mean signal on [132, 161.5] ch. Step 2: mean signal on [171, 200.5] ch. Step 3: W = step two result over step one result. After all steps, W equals 1.06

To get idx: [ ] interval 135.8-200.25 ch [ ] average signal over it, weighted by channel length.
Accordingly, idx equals 2.52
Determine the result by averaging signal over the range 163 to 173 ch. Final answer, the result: 2.56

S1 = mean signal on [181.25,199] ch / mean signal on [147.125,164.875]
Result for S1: 1.06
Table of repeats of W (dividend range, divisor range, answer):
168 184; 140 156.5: 1.05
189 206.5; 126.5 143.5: 1.04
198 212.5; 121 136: 1.05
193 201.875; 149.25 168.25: 1.06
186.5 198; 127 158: 1.06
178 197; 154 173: 1.02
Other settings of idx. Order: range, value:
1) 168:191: 2.59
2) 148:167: 2.45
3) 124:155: 2.44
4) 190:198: 2.57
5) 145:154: 2.4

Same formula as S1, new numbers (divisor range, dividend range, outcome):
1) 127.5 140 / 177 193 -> 1.05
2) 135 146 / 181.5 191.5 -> 1.06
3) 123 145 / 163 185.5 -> 1.04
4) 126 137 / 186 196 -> 1.05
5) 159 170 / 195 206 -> 1.06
